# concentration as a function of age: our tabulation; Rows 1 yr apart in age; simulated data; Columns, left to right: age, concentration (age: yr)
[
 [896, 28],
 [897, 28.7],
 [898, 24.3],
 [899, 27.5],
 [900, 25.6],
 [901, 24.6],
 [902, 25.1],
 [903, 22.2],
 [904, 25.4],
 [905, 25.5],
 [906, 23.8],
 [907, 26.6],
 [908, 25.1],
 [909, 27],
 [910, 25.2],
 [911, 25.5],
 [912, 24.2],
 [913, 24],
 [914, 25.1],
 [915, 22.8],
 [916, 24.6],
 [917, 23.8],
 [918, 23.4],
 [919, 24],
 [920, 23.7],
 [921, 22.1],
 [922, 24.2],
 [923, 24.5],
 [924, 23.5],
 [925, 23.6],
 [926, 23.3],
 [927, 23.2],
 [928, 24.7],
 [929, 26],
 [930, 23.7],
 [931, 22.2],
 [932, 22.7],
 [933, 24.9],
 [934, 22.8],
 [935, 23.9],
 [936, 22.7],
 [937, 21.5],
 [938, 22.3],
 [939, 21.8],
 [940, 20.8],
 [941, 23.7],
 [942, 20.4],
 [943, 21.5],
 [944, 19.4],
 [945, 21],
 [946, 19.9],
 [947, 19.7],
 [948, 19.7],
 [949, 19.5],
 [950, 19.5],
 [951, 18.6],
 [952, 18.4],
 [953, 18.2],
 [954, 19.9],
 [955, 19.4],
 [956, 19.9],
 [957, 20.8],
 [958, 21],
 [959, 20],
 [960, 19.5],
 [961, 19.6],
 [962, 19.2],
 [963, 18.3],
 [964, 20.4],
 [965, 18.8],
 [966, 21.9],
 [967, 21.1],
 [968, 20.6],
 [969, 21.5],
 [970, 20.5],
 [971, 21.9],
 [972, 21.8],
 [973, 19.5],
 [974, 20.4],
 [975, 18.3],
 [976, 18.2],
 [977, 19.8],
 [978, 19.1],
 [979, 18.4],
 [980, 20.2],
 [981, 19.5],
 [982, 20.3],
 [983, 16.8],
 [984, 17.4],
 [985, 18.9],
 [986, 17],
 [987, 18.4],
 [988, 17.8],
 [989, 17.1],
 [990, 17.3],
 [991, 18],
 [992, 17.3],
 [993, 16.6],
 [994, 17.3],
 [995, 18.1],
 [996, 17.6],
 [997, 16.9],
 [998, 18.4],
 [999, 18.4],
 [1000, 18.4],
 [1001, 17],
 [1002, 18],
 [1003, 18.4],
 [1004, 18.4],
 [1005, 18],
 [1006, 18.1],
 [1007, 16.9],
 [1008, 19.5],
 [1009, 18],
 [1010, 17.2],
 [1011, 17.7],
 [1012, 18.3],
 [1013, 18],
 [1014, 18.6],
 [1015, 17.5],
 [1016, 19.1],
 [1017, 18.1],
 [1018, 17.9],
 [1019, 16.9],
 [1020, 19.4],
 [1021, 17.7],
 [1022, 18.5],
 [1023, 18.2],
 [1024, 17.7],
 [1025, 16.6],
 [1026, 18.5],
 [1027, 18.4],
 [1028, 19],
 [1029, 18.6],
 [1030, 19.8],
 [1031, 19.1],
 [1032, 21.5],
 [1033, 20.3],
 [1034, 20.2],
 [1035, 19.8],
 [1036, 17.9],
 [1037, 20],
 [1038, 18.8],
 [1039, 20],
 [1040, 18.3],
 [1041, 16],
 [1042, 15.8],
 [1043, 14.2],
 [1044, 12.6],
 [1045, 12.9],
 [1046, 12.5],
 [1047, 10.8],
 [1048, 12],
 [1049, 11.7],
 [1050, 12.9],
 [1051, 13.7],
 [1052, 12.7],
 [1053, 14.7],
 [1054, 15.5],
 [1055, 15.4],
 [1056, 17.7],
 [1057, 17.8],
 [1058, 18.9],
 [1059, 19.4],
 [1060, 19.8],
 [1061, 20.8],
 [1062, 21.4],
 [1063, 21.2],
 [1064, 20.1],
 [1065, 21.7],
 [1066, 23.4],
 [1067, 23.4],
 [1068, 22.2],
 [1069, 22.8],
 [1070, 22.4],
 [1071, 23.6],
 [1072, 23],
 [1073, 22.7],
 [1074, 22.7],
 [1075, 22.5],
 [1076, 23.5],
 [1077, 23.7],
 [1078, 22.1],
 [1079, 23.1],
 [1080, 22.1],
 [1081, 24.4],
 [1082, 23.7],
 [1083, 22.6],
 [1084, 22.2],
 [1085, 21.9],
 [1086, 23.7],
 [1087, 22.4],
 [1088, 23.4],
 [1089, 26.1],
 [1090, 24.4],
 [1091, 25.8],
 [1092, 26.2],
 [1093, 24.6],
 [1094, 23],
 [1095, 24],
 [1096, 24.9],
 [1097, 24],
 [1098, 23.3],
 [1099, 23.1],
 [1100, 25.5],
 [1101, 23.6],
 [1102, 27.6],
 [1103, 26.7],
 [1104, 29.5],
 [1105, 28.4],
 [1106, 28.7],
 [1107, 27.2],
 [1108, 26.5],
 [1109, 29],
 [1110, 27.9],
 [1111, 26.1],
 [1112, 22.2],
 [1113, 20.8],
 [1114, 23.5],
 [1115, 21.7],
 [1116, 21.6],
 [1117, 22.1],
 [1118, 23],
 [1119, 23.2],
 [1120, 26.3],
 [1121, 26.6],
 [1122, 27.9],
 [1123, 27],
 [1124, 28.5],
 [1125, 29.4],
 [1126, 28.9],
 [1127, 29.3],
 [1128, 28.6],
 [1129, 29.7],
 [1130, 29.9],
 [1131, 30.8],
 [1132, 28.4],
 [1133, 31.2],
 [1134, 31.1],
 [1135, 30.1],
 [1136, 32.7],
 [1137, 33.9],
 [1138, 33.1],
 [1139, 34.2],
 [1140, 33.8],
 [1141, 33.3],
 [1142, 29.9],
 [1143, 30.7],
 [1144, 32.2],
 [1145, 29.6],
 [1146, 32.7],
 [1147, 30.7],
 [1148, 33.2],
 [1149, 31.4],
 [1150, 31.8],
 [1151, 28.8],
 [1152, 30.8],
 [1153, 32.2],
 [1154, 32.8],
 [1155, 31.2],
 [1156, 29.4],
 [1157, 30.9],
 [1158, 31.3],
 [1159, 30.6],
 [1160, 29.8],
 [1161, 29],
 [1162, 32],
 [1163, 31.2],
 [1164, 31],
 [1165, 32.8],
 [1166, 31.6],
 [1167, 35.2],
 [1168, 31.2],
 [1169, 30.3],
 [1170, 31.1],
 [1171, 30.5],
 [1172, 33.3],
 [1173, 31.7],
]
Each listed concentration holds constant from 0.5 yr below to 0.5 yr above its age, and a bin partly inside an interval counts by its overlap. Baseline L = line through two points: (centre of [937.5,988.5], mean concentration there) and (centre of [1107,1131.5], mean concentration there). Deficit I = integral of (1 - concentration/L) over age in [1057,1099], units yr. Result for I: 3.1 yr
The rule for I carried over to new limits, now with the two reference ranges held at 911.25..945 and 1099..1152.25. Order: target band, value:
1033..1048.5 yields 5.87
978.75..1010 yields 8.70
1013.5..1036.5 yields 6.34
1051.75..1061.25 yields 3.33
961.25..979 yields 3.12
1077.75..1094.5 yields 2.29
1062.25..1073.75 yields 1.93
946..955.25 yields 1.76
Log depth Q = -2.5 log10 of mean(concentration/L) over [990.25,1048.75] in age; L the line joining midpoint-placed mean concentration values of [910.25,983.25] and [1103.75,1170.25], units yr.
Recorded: 0.35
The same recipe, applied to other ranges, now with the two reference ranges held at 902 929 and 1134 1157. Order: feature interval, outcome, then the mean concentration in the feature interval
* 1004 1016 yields 0.45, 18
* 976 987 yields 0.38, 18.7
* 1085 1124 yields 0.21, 25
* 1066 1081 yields 0.27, 22.9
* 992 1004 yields 0.45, 17.7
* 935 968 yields 0.24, 20.3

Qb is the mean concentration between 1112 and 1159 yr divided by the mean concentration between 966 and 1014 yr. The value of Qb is 1.58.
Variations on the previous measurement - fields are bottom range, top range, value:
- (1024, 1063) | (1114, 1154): 1.73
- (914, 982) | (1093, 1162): 1.33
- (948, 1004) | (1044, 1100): 1.09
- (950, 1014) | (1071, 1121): 1.29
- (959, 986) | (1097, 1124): 1.29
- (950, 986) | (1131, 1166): 1.60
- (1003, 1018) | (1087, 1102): 1.35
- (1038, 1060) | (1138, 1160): 2.07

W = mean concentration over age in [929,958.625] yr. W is 21.1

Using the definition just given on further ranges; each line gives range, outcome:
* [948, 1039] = 18.8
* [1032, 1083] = 19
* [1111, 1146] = 28.4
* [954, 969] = 20.1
